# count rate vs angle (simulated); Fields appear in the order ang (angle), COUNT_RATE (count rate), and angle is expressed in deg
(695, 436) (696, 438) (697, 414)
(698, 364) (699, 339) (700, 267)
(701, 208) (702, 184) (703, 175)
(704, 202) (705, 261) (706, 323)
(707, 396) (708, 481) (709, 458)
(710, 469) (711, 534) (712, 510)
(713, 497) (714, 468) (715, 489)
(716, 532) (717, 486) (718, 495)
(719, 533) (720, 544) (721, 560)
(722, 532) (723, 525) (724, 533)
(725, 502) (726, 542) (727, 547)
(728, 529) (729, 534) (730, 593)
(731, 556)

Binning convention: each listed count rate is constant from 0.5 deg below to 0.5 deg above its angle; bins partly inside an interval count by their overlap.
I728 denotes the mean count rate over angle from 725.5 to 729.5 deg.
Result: 538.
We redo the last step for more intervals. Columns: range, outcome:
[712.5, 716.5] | 496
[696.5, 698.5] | 389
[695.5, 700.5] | 364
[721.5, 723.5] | 528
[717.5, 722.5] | 533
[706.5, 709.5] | 445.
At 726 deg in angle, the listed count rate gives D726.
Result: 542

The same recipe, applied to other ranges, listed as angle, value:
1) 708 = 481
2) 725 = 502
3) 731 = 556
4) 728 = 529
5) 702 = 184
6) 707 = 396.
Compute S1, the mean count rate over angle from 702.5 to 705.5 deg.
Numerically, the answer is 213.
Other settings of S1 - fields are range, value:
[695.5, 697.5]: 426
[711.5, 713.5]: 504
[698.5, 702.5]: 250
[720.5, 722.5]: 546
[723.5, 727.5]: 531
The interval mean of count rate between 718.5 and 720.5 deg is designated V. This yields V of 538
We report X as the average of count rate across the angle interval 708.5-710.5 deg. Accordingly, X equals 464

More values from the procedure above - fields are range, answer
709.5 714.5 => 496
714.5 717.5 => 502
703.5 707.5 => 296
